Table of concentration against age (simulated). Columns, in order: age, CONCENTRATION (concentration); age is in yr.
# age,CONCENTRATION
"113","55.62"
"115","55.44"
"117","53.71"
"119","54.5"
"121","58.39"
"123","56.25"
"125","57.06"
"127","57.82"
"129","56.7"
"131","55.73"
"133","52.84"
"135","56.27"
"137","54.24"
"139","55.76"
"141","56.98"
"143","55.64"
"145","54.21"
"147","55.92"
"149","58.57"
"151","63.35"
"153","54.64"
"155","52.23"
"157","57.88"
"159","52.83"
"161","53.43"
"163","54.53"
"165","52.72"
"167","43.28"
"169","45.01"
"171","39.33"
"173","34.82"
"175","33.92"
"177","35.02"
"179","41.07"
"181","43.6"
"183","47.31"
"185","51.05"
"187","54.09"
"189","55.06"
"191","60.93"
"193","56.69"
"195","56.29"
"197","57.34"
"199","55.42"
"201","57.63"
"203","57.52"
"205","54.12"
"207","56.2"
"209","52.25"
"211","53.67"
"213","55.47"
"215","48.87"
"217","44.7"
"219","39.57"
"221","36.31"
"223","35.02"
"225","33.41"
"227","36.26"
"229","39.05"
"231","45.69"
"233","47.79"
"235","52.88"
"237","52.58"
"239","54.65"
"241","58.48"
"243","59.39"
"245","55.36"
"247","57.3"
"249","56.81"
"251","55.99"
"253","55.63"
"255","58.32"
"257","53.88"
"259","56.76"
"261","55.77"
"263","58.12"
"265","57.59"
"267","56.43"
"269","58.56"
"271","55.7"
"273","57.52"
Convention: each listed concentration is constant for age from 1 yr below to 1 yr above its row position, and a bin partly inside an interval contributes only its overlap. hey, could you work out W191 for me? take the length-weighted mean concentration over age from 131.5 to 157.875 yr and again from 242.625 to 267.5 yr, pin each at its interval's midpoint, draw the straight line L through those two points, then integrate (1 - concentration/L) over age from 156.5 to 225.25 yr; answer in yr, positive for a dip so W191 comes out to 9.08 yr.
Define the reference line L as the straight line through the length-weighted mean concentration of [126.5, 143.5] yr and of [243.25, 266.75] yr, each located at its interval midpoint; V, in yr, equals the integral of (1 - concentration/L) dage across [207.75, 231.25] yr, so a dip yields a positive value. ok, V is 5.4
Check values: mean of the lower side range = 55.7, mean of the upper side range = 56.6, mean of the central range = 43.4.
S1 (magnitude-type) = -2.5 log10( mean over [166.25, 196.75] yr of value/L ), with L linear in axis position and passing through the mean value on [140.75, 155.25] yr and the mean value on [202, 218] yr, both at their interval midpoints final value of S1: 0.17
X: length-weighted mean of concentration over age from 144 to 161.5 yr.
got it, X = 56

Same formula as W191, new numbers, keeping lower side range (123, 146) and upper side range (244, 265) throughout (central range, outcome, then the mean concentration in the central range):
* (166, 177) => 3.4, 38.9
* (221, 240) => 4.2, 43.7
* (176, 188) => 2.3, 45.4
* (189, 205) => -0.3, 57.1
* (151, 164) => 0.2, 55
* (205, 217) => 0.8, 52.6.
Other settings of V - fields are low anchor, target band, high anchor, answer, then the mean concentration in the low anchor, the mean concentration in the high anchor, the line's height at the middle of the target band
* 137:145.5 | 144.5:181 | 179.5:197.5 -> 3.83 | 55.6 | 53.1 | 54.5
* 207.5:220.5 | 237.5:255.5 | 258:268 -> -0.83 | 48.9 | 56.9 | 54.2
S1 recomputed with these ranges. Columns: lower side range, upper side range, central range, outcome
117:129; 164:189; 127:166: -0.10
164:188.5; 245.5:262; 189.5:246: -0.01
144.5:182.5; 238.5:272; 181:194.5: -0.06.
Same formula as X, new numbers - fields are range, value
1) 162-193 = 46.5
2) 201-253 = 49.8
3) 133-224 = 50.9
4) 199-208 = 56.3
